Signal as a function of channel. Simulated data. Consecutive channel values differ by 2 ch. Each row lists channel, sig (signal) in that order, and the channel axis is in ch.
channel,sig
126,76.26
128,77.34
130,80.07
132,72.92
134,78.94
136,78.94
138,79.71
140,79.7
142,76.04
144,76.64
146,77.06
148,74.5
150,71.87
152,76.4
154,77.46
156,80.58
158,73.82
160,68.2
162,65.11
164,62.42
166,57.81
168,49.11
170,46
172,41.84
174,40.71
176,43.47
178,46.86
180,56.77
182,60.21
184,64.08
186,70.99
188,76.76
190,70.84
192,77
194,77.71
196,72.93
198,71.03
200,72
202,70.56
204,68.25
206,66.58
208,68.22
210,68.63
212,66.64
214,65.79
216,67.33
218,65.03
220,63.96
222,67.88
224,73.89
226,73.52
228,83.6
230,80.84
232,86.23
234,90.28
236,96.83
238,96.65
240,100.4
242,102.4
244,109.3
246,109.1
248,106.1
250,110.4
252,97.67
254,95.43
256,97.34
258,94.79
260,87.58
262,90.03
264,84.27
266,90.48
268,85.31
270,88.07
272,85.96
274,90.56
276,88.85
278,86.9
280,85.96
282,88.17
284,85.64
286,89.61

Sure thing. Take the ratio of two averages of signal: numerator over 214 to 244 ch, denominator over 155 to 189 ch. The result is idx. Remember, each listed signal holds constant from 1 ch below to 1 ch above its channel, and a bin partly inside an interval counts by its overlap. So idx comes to 1.4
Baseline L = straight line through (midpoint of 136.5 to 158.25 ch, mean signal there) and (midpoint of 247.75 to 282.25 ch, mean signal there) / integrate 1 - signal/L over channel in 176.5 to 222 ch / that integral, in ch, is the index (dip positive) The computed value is 8.7 ch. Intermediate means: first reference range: 76.9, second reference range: 91.7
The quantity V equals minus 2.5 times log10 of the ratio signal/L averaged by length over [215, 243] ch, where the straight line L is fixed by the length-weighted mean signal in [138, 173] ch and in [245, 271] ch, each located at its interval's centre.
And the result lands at 0.07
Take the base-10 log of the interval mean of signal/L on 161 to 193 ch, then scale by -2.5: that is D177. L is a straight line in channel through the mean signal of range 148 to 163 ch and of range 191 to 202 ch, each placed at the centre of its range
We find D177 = 0.257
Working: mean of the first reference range 73.4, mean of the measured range 58.1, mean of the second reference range 73.8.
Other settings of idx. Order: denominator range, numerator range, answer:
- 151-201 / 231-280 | 1.48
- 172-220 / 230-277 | 1.46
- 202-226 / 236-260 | 1.49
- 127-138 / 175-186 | 0.72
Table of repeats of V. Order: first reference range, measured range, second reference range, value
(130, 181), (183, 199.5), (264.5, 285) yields 0.001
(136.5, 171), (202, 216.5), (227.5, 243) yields 0.253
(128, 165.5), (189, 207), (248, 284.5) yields 0.141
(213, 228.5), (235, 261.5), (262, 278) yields -0.249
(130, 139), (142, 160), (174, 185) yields -0.104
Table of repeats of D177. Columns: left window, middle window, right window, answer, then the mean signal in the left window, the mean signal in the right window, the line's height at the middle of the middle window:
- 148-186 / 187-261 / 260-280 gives -0.09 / 60.8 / 87.7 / 75.7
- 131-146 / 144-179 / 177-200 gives 0.18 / 77.5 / 67.9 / 73.1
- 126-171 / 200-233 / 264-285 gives 0.13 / 71.9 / 87.4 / 80.3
